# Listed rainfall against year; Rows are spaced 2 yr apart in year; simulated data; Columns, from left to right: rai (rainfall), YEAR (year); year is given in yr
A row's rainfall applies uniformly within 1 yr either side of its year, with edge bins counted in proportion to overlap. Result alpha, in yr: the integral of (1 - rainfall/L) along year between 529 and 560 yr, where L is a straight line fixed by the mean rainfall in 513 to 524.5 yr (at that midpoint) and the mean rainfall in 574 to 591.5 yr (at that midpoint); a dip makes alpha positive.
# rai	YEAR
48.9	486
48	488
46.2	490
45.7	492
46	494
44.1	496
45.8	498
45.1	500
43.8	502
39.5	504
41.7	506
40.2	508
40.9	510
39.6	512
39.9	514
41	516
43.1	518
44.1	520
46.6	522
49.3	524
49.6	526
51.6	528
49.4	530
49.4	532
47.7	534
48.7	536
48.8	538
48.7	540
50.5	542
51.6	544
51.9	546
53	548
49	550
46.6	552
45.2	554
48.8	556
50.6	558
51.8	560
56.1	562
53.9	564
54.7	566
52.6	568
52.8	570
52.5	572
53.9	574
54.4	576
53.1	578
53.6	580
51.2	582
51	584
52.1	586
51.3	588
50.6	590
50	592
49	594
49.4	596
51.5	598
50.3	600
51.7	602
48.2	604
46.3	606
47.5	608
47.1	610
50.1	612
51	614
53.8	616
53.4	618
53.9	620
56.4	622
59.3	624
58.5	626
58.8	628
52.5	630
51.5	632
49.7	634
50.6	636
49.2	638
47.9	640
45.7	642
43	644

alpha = -1.49 yr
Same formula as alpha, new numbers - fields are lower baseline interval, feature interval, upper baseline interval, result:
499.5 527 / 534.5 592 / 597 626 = -4.67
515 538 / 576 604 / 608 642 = -0.31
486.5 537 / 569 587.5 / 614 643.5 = -1.22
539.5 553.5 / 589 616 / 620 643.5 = 1.10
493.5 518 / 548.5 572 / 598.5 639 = -2.12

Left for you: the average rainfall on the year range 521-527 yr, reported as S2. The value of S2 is 48.5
